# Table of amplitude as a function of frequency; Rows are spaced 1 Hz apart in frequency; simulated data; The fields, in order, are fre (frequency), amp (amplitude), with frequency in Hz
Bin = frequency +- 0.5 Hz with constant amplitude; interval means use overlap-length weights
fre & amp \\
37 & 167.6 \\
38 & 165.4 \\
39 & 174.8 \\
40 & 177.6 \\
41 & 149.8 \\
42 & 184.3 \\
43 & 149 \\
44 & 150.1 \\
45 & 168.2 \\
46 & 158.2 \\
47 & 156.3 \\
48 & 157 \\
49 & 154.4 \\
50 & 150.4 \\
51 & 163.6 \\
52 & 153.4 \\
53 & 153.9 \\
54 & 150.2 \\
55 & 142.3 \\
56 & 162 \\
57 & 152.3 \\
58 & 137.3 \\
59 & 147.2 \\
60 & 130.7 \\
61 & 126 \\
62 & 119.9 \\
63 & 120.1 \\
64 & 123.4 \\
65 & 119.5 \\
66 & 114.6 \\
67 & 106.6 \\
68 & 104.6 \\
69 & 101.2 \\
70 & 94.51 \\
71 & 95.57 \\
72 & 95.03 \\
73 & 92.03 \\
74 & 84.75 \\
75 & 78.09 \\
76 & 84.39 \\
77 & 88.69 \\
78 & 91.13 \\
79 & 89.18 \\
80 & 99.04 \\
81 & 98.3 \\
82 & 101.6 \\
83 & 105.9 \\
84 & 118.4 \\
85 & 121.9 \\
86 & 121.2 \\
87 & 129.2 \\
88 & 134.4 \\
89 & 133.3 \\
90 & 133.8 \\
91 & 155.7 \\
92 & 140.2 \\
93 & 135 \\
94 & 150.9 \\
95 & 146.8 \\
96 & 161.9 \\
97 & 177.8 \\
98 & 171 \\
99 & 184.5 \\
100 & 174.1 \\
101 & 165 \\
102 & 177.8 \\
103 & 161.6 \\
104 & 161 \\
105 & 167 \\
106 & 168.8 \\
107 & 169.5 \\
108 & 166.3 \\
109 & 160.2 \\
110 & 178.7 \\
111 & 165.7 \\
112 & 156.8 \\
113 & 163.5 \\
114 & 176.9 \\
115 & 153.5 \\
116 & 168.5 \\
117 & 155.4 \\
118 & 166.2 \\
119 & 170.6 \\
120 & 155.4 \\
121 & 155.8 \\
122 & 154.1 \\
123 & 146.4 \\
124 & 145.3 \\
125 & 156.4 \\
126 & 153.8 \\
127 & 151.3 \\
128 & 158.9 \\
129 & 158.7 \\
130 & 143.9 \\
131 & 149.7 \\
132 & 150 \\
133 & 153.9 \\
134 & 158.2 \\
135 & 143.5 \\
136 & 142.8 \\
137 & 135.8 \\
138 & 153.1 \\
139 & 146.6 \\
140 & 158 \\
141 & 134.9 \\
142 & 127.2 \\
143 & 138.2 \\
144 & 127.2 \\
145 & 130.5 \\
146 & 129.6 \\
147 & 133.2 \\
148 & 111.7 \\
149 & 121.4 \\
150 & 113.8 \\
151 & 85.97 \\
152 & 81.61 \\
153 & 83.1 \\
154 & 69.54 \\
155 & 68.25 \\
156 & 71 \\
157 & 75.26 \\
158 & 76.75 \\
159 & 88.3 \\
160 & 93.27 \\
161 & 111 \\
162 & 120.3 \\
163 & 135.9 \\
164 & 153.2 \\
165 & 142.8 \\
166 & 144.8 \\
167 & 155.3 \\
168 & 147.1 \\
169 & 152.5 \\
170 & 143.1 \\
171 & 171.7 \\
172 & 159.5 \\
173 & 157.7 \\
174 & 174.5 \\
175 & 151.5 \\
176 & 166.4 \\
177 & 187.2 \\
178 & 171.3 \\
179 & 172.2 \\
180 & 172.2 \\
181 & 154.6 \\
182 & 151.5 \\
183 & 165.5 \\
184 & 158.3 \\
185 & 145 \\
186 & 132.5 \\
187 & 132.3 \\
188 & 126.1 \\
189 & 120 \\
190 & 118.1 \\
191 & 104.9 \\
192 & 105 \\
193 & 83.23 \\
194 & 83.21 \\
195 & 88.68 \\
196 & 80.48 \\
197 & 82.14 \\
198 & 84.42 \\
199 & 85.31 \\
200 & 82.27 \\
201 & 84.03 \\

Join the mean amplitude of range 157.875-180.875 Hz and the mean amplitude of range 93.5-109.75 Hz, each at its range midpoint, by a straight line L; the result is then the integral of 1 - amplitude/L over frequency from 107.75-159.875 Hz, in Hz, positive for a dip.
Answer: 7.10 Hz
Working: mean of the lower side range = 167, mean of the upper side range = 147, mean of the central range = 136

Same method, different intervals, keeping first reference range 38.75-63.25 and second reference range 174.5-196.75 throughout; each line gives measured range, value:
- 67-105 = 5.3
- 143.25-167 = 5.1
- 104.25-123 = -2.6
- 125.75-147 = -0.6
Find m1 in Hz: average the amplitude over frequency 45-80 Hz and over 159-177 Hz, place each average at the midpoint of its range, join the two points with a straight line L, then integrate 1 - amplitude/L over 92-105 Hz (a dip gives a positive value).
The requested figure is -3.17 Hz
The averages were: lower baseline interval 124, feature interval 163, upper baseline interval 145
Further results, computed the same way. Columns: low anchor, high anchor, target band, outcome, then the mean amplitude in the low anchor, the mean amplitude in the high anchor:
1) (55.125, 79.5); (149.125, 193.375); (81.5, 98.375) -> -3.2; 111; 129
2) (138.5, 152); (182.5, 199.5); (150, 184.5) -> -4.2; 126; 111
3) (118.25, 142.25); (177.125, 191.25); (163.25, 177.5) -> -0.9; 151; 146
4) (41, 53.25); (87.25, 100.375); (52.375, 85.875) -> 9.0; 158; 153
